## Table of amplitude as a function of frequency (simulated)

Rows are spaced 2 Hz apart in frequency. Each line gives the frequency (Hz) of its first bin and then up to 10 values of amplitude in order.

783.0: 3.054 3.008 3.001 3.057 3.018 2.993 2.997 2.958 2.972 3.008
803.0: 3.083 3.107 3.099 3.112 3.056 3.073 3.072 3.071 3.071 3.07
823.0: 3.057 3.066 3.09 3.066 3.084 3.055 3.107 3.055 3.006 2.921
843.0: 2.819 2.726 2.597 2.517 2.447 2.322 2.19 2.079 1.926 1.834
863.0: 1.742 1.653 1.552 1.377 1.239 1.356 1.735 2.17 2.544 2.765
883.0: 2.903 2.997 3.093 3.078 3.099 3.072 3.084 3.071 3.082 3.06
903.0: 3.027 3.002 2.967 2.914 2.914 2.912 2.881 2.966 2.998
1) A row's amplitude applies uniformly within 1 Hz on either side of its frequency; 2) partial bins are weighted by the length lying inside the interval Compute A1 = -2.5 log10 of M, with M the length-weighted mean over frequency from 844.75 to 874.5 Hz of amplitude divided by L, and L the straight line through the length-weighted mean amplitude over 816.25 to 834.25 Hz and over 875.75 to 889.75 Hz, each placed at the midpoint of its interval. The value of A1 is 0.432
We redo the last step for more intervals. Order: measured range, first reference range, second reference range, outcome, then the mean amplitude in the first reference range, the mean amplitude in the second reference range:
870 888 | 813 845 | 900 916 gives 0.28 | 3.03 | 2.96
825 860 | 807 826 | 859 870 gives -0.18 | 3.07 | 1.66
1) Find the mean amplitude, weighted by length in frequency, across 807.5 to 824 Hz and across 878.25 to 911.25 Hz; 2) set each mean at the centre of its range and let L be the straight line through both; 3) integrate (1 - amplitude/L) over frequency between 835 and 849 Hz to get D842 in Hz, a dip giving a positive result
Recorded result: 0.9 Hz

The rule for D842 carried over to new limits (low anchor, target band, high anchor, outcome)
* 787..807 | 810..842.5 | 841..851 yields -2.81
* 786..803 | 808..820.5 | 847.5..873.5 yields -1.90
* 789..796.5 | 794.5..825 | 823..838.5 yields -0.19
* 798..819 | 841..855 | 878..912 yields 2.12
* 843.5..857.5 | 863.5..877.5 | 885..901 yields 5.99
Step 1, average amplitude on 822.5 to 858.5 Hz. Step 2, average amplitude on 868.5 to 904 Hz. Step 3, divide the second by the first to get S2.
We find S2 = 0.9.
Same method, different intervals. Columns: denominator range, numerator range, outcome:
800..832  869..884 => 0.67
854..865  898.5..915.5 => 1.54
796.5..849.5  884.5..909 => 1.02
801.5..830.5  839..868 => 0.74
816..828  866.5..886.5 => 0.68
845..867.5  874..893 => 1.29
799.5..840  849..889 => 0.70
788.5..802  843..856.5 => 0.83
